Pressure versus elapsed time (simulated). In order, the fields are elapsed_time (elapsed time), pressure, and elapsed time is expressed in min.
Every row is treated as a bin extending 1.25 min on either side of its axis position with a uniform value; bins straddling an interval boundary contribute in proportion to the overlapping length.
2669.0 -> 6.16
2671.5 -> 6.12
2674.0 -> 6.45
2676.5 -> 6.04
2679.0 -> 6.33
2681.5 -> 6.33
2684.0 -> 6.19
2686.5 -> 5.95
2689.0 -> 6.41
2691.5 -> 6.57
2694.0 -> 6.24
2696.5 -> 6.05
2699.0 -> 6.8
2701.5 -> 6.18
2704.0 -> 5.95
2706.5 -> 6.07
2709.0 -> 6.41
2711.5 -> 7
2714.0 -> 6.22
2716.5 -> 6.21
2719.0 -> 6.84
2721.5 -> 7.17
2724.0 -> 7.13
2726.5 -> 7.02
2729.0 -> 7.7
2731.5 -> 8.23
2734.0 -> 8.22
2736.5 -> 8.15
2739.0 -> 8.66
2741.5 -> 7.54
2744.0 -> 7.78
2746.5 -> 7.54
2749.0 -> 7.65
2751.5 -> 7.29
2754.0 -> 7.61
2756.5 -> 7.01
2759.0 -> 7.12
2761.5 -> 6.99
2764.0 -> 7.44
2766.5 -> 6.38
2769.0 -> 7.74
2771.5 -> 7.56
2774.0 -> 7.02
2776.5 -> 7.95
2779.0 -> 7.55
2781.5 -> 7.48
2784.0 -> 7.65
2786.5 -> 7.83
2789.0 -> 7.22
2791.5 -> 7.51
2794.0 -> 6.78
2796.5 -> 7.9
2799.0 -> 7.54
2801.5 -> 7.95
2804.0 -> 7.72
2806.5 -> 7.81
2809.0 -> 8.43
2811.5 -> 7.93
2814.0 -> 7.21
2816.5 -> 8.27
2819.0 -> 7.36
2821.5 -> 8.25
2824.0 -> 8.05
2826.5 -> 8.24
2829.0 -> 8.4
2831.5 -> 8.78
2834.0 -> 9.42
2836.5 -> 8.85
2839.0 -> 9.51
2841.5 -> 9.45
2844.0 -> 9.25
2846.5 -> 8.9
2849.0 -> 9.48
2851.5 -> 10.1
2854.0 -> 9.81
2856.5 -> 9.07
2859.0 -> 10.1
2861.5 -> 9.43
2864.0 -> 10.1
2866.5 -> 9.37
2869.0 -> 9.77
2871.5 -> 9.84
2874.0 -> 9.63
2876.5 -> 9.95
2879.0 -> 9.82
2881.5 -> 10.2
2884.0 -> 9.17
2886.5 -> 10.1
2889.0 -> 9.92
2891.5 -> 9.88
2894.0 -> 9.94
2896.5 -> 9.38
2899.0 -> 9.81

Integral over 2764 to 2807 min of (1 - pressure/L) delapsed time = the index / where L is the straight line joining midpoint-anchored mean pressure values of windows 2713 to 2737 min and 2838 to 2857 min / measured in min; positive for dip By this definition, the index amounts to 4.4 min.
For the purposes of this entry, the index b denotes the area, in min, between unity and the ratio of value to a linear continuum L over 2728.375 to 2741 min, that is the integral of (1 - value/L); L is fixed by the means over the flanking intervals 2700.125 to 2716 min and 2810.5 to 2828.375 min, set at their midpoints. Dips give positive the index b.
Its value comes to -2.8 min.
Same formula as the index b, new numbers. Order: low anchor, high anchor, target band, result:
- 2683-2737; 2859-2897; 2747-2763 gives 0.55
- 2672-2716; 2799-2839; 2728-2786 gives -2.70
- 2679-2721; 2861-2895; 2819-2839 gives 0.69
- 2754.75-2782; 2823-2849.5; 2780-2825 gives 2.22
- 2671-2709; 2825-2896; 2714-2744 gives -2.06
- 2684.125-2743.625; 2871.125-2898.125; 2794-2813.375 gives 1.44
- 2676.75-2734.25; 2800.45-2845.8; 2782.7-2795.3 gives 0.76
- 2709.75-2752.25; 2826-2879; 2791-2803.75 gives 1.45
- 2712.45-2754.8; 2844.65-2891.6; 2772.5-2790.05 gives 1.54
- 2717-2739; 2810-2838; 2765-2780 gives 1.01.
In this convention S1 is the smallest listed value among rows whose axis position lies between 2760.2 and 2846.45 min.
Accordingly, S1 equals 6.38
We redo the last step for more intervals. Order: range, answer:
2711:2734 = 6.21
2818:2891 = 7.36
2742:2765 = 6.99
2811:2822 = 7.21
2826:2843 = 8.24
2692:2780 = 5.95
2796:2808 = 7.54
